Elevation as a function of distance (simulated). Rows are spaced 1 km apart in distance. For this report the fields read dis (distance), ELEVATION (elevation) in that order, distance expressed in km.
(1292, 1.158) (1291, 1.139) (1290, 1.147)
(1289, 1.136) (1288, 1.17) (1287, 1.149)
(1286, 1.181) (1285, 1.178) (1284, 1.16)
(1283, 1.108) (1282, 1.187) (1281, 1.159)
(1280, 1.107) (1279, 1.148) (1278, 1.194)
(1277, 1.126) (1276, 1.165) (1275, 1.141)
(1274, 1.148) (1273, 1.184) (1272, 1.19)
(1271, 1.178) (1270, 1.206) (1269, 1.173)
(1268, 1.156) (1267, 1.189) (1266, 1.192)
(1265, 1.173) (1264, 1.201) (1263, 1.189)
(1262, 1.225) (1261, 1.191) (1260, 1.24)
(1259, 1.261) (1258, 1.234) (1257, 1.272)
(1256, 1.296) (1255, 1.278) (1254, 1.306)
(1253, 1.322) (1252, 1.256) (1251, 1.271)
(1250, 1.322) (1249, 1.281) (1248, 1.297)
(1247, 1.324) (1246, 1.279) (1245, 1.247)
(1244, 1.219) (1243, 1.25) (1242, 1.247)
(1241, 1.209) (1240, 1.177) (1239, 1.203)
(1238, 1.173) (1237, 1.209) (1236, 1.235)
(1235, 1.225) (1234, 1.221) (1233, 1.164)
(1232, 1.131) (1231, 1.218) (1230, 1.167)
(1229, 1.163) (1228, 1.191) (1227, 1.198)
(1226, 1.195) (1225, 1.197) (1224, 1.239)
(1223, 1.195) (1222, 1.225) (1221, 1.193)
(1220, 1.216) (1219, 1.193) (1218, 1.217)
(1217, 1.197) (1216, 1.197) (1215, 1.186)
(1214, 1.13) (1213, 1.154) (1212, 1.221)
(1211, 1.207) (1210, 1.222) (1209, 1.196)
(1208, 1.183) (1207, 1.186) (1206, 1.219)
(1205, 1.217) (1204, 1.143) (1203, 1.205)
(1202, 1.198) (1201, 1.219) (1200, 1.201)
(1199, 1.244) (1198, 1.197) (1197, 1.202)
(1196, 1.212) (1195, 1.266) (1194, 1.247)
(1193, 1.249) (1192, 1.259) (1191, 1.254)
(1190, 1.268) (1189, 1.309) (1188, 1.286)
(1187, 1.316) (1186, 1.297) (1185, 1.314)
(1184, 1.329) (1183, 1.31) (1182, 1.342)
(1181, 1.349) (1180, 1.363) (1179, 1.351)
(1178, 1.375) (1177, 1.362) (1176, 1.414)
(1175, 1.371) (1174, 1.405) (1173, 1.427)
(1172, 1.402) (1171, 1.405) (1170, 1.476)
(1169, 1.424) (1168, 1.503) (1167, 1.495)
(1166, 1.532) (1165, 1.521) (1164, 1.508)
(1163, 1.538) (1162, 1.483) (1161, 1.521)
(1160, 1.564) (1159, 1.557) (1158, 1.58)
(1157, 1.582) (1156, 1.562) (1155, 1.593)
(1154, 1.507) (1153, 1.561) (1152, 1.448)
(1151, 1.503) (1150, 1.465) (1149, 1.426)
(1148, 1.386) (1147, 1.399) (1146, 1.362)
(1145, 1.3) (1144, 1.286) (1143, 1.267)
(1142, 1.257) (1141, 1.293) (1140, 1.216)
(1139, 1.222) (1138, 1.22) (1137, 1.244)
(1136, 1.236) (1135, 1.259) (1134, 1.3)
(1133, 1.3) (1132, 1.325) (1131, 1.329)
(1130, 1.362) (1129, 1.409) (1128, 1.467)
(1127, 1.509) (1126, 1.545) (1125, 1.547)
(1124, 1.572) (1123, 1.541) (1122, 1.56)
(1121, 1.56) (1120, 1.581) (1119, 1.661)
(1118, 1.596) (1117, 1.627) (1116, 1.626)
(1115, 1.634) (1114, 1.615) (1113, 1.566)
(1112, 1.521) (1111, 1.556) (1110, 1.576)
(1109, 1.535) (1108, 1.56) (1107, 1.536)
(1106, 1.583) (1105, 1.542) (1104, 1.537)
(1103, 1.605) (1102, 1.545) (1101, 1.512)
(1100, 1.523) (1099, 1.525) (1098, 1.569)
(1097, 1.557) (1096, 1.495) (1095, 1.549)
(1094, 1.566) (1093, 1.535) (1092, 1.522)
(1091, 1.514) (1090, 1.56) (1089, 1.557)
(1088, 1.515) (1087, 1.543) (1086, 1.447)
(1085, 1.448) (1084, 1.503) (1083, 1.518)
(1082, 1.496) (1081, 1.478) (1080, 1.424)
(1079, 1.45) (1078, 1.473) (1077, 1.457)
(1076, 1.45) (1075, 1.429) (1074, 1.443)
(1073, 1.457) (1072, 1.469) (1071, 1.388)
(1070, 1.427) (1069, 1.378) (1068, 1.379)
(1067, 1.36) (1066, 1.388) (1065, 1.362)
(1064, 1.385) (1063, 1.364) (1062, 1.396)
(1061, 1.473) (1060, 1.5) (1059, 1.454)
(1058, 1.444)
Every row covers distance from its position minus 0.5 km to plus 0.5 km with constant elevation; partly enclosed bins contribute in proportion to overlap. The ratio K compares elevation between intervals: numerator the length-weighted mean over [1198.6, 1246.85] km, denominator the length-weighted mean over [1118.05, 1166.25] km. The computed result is 0.8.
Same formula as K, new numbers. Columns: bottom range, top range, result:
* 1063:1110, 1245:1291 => 0.81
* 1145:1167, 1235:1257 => 0.84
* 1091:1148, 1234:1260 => 0.85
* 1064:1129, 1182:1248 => 0.81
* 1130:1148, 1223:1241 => 0.93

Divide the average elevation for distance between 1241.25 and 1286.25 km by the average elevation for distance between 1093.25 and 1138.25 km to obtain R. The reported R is 0.81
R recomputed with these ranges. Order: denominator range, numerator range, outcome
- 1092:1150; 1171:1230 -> 0.85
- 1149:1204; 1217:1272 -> 0.88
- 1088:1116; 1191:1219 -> 0.78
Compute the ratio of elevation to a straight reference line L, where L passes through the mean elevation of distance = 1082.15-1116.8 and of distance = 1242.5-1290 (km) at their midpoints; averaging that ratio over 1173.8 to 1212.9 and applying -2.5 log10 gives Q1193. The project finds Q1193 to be 0.074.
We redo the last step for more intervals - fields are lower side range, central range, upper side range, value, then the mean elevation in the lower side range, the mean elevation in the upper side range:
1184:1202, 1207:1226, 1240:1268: 0.05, 1.26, 1.25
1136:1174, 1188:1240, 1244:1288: 0.09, 1.43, 1.21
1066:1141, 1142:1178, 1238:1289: -0.06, 1.48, 1.21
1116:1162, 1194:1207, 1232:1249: 0.09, 1.44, 1.23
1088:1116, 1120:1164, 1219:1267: 0.03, 1.55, 1.23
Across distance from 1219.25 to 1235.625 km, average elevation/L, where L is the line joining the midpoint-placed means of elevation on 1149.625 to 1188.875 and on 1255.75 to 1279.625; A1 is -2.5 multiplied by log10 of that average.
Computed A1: 0.09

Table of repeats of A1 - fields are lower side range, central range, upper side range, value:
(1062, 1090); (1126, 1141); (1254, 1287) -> 0.04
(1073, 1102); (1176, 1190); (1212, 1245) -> -0.03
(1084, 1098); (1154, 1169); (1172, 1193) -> -0.12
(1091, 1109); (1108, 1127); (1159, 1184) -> -0.04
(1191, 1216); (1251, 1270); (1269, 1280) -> -0.05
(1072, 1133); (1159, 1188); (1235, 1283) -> -0.03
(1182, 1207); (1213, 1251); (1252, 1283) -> 0.01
